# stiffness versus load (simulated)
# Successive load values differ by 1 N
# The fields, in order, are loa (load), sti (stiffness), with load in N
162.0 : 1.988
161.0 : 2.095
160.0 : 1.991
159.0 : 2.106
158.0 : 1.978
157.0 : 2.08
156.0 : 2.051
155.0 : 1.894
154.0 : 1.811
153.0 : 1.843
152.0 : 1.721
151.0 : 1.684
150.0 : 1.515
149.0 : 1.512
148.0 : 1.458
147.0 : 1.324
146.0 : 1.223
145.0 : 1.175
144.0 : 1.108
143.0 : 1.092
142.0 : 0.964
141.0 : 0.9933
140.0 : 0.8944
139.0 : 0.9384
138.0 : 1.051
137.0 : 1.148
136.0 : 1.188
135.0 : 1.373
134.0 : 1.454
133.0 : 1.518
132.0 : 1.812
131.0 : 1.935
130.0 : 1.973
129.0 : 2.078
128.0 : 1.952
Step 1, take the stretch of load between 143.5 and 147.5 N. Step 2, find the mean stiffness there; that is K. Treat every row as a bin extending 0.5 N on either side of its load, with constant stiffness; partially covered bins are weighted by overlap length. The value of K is 1.21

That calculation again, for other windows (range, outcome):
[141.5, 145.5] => 1.08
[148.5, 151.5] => 1.57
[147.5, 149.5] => 1.48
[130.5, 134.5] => 1.68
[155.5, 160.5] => 2.04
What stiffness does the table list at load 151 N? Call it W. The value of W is 1.684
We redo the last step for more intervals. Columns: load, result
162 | 1.988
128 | 1.952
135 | 1.373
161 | 2.095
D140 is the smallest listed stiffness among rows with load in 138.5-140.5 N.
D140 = 0.8944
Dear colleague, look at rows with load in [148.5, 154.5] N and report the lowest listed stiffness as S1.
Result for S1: 1.512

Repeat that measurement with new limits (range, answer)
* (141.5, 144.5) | 0.964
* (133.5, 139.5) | 0.9384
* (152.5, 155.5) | 1.811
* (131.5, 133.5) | 1.518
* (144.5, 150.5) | 1.175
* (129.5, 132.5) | 1.812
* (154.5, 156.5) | 1.894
